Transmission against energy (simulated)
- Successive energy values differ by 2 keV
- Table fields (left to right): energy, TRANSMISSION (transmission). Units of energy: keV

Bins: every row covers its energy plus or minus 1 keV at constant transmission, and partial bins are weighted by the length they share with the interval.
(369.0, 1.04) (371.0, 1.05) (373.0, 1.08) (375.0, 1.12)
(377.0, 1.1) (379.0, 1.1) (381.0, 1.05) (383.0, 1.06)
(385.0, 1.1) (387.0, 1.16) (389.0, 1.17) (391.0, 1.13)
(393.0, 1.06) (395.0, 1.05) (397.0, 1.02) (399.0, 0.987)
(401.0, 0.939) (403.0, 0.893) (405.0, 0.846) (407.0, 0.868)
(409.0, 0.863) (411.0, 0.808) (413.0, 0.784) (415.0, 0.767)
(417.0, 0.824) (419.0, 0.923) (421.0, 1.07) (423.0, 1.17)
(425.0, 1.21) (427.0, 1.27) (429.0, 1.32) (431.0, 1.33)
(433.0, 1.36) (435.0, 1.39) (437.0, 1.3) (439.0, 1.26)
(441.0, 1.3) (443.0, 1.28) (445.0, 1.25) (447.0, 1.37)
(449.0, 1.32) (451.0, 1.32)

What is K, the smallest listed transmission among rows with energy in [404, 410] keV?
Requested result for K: 0.846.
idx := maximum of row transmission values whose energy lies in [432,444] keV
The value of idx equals 1.39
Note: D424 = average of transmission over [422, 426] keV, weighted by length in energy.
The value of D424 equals 1.19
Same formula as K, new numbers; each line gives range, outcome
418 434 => 0.923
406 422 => 0.767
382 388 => 1.06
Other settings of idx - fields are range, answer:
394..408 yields 1.05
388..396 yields 1.17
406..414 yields 0.868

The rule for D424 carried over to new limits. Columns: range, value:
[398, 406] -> 0.916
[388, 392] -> 1.15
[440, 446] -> 1.28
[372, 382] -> 1.09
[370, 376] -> 1.08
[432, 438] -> 1.35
